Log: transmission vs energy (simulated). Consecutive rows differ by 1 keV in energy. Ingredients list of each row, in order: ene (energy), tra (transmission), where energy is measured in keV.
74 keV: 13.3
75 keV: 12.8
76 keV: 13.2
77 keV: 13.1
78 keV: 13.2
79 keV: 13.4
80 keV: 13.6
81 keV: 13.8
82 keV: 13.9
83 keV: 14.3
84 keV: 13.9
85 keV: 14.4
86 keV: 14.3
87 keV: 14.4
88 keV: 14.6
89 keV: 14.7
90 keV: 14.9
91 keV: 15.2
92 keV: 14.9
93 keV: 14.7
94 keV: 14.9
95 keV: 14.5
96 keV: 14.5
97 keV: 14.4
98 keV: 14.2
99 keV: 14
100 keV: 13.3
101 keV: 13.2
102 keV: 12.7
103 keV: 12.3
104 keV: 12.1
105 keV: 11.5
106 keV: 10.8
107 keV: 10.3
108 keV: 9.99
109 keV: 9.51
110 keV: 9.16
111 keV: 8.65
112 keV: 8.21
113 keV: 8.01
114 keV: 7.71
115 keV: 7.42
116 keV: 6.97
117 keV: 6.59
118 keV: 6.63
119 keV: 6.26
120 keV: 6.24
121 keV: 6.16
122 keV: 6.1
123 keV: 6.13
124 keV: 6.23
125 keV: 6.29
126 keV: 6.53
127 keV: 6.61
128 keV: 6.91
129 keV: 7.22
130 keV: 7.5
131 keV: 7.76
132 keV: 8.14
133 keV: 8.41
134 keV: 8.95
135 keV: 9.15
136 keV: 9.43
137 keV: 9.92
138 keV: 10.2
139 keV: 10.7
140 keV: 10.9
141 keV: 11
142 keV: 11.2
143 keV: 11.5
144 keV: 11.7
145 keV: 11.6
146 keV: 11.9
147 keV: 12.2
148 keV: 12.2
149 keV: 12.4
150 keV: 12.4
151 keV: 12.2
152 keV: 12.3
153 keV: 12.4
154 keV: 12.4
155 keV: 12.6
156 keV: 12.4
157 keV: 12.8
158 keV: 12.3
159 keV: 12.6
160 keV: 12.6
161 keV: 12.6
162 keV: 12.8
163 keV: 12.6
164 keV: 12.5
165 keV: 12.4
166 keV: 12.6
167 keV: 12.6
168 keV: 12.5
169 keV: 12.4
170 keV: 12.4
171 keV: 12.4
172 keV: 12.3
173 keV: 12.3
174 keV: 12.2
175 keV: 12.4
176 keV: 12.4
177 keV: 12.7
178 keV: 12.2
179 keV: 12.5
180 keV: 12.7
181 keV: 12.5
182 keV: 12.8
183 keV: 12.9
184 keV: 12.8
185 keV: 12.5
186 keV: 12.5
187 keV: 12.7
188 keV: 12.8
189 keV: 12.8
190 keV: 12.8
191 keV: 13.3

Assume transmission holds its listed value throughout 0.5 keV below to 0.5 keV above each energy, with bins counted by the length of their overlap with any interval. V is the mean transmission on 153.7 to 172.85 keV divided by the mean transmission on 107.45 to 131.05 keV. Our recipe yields 1.72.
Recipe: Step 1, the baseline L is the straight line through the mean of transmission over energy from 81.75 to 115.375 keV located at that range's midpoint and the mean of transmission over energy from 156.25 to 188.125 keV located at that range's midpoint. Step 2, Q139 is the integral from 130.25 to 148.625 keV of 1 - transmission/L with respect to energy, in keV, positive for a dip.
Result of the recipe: 3.2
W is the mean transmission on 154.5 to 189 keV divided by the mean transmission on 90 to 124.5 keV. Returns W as 1.20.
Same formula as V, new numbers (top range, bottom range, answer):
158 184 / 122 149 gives 1.35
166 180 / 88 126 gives 1.18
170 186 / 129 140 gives 1.39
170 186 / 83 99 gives 0.86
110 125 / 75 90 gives 0.50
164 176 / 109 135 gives 1.70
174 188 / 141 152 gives 1.06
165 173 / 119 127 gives 1.99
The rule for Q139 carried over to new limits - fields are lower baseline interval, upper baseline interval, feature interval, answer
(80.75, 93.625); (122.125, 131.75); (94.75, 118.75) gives 0.6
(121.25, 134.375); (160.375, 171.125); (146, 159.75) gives -2.2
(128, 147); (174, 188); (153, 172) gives -1.9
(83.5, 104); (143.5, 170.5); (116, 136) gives 9.3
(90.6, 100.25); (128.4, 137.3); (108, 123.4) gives 5.3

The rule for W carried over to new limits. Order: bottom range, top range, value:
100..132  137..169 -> 1.44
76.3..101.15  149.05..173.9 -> 0.88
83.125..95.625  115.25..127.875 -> 0.44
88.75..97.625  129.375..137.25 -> 0.58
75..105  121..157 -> 0.71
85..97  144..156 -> 0.83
